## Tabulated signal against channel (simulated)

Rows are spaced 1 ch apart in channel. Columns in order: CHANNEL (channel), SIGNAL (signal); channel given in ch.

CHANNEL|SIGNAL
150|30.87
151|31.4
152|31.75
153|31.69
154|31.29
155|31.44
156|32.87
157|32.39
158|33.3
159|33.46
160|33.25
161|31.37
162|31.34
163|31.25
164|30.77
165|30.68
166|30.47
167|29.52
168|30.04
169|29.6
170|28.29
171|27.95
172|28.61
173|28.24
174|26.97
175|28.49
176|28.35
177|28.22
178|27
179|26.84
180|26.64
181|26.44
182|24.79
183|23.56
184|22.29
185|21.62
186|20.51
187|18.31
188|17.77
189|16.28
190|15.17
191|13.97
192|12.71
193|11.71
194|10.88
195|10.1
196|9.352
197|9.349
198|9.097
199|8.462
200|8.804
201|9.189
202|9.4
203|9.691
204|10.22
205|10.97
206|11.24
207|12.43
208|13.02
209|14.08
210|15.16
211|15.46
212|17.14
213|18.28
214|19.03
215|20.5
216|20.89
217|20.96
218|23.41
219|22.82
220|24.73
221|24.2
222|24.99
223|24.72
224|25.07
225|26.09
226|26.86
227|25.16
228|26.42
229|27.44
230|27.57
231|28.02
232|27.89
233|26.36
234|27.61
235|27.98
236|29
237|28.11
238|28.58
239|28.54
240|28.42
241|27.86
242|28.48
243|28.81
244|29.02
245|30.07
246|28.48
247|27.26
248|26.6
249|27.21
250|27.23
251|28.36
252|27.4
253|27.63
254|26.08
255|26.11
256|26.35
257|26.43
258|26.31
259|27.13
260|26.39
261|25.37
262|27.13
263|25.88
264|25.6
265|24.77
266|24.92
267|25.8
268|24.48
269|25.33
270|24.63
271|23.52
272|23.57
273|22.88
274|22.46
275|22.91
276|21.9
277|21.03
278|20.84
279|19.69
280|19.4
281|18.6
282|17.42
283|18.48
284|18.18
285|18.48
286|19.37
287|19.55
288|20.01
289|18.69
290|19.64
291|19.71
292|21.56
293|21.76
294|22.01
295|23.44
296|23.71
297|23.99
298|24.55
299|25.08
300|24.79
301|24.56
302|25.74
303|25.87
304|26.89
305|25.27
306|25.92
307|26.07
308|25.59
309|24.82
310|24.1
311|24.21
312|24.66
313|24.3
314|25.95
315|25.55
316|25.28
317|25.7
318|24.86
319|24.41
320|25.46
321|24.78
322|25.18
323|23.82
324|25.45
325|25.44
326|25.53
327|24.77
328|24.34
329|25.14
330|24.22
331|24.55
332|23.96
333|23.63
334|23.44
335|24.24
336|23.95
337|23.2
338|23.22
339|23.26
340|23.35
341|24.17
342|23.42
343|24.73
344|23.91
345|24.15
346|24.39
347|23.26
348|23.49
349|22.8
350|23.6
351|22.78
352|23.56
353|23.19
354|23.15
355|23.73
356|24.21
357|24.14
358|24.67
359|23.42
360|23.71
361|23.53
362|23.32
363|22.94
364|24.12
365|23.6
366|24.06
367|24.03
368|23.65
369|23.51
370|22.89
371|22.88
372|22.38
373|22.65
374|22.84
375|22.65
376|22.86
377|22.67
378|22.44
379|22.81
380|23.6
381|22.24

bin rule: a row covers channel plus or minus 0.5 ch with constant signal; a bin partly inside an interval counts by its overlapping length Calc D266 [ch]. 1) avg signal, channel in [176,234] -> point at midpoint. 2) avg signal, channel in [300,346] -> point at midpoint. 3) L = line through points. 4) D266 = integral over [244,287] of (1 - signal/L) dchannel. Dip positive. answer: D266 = -4.6 ch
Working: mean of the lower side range 19.1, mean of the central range 24.2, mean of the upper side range 24.7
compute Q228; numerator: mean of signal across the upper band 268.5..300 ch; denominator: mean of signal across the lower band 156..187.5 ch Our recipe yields 0.8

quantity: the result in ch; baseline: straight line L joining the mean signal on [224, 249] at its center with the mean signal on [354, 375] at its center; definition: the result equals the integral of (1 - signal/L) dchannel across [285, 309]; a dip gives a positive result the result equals 2.4 ch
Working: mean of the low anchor 27.7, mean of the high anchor 23.5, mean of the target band 23.1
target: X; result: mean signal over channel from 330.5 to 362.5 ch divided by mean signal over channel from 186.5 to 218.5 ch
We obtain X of 1.71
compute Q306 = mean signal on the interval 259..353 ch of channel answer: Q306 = 23.6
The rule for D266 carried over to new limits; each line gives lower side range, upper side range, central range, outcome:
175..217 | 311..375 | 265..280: -1.91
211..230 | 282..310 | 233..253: -4.42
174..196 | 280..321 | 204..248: -4.39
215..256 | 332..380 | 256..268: 0.00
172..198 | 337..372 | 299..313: -1.62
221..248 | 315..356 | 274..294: 4.53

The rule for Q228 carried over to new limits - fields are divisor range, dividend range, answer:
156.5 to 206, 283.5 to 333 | 1.09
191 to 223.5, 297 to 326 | 1.67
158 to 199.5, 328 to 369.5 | 1.02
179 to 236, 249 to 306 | 1.24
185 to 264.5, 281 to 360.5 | 1.09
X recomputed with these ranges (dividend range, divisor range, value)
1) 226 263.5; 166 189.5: 1.07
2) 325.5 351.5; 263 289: 1.10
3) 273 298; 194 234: 1.13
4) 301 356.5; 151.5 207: 1.09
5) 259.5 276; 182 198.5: 1.59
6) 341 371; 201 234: 1.17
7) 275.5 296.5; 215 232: 0.81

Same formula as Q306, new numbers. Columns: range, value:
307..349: 24.4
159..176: 29.9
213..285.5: 25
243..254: 27.9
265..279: 23.3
